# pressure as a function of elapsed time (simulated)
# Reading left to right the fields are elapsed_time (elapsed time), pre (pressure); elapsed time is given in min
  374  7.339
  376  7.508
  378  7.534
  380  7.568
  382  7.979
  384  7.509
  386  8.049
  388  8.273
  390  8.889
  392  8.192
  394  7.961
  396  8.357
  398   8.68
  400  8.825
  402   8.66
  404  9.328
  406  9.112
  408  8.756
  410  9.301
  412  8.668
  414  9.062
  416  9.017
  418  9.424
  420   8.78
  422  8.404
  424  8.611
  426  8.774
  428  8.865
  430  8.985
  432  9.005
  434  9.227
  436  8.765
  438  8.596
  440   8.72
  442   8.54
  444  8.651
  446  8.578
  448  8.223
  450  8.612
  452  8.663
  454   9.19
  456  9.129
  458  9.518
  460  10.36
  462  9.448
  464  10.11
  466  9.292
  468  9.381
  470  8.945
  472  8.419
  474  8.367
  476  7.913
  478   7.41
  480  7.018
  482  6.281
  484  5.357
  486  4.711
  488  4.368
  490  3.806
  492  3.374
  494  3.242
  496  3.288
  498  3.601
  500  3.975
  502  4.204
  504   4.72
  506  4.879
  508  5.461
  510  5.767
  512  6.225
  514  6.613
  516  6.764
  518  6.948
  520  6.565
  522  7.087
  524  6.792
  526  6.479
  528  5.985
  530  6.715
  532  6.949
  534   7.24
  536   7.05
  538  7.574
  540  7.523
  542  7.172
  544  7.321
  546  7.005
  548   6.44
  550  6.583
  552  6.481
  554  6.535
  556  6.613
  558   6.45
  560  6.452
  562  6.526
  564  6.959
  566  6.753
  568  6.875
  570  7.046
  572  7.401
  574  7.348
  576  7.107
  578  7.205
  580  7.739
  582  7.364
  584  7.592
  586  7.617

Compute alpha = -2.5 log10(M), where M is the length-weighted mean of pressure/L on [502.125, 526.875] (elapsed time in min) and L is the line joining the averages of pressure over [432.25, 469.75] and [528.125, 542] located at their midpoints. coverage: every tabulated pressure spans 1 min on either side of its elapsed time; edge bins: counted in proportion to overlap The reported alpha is 0.23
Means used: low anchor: 9.05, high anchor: 7.1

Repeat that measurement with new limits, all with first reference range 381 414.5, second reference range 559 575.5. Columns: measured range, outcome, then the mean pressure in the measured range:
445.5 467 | -0.154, 9.21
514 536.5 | 0.087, 6.77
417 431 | -0.067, 8.83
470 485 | 0.062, 7.37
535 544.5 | -0.021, 7.33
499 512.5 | 0.444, 4.99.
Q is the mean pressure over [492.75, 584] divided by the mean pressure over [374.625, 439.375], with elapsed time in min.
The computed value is 0.7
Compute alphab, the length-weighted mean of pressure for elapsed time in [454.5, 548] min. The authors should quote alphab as 6.67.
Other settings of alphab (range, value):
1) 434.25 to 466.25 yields 9.02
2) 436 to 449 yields 8.57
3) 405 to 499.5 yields 7.93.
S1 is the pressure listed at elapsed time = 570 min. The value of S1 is 7.046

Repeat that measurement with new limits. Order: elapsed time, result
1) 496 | 3.288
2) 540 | 7.523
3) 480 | 7.018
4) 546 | 7.005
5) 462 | 9.448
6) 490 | 3.806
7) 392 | 8.192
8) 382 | 7.979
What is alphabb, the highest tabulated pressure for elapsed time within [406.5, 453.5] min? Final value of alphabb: 9.424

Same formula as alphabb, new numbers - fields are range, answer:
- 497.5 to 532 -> 7.087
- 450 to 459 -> 9.518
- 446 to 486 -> 10.36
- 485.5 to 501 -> 4.711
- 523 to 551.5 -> 7.574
